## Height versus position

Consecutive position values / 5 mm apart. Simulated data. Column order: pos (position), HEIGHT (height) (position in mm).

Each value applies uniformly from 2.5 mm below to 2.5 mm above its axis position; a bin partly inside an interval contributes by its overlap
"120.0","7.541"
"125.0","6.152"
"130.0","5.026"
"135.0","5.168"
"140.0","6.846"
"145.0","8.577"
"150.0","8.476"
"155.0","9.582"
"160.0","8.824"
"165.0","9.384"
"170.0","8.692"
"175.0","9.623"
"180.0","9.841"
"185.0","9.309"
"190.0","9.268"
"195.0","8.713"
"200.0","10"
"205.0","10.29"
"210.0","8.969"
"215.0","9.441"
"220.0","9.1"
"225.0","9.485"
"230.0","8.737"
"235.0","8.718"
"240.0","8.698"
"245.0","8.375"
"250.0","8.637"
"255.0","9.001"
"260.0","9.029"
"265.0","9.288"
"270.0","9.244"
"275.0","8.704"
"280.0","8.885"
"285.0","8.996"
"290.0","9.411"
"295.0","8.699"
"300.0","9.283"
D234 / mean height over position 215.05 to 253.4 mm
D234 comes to 8.87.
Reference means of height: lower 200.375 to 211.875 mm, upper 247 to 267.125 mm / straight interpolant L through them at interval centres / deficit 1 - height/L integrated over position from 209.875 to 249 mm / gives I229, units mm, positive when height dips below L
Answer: 1.9 mm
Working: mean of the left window 9.73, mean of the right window 8.97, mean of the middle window 8.93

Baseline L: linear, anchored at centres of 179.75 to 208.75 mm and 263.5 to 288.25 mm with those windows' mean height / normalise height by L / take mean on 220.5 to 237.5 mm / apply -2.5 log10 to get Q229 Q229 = 0.04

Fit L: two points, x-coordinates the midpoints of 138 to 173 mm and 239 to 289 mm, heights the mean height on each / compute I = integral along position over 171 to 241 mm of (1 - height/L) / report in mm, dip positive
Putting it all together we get -4.2 mm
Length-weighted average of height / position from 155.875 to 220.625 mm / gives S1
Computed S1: 9.36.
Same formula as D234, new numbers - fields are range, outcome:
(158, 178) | 9.16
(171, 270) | 9.18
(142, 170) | 8.91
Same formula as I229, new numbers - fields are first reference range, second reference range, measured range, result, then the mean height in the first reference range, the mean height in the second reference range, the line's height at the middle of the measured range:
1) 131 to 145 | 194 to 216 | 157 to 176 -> -3.43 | 6.36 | 9.54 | 7.71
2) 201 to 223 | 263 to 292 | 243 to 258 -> 0.90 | 9.49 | 9.08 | 9.25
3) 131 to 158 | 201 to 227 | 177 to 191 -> -1.34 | 7.6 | 9.49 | 8.67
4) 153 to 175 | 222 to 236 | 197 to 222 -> -1.36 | 9.17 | 9.01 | 9.06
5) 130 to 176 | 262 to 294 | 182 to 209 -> -3.33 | 8.13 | 9.07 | 8.45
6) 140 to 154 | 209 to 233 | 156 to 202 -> -3.22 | 8.34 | 9.15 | 8.69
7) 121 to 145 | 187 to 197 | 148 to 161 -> -3.17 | 6.2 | 9.02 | 7.23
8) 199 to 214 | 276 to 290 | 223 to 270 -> 2.17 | 9.7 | 9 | 9.33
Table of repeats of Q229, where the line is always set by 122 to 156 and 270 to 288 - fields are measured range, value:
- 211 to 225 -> -0.148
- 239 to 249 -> -0.010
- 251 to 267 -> -0.049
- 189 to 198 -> -0.161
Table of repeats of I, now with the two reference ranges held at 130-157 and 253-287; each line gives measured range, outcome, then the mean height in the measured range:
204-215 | -1.6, 9.5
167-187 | -3.8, 9.37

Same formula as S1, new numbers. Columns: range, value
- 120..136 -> 5.8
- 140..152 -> 8.18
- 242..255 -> 8.61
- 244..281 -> 8.92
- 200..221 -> 9.54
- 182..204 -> 9.4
